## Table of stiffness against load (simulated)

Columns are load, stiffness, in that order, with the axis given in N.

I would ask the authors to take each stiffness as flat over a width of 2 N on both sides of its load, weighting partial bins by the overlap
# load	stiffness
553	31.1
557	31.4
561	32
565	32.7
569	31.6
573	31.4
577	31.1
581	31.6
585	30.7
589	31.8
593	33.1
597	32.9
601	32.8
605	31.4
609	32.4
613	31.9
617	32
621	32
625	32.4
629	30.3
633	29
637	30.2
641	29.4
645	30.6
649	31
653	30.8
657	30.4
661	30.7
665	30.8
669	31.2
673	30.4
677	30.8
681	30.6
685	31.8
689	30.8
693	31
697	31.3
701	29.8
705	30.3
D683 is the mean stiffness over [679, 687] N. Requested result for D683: 31.2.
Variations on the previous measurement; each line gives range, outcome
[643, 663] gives 30.7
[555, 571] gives 31.9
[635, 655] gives 30.4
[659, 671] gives 30.9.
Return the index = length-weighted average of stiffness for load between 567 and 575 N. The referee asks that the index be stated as 31.5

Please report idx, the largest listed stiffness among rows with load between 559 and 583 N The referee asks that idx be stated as 32.7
